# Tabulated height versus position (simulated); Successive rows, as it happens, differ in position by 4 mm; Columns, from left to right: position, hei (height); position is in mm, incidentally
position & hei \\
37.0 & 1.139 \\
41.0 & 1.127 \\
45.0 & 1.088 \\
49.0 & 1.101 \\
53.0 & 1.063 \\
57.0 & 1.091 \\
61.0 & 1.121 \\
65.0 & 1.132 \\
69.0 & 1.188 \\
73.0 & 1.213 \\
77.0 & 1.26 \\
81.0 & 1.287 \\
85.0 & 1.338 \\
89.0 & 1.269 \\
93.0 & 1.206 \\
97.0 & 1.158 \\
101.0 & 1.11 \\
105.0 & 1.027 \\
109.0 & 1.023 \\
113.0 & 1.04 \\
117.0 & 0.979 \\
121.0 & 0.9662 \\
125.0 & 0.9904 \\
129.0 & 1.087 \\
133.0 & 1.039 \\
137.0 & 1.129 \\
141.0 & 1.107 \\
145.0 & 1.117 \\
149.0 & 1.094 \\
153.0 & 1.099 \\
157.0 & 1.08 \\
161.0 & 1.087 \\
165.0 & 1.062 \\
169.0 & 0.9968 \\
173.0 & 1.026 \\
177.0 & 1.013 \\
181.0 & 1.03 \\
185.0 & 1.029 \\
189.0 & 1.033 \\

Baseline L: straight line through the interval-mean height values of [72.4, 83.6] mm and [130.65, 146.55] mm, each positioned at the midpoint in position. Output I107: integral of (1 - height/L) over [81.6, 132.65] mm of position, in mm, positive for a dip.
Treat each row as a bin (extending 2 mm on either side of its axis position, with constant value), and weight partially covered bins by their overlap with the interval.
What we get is 3.6 mm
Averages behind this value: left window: 1.26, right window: 1.1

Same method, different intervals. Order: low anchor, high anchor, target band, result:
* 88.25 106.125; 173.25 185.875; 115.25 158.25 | 1.05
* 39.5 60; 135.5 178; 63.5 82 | -2.11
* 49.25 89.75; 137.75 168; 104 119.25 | 1.66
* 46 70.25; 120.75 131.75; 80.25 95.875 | -2.82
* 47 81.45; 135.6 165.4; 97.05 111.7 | 0.81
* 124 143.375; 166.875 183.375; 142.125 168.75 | -1.00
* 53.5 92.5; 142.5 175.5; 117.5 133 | 1.50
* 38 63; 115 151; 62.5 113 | -4.54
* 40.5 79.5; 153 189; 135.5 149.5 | -0.59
